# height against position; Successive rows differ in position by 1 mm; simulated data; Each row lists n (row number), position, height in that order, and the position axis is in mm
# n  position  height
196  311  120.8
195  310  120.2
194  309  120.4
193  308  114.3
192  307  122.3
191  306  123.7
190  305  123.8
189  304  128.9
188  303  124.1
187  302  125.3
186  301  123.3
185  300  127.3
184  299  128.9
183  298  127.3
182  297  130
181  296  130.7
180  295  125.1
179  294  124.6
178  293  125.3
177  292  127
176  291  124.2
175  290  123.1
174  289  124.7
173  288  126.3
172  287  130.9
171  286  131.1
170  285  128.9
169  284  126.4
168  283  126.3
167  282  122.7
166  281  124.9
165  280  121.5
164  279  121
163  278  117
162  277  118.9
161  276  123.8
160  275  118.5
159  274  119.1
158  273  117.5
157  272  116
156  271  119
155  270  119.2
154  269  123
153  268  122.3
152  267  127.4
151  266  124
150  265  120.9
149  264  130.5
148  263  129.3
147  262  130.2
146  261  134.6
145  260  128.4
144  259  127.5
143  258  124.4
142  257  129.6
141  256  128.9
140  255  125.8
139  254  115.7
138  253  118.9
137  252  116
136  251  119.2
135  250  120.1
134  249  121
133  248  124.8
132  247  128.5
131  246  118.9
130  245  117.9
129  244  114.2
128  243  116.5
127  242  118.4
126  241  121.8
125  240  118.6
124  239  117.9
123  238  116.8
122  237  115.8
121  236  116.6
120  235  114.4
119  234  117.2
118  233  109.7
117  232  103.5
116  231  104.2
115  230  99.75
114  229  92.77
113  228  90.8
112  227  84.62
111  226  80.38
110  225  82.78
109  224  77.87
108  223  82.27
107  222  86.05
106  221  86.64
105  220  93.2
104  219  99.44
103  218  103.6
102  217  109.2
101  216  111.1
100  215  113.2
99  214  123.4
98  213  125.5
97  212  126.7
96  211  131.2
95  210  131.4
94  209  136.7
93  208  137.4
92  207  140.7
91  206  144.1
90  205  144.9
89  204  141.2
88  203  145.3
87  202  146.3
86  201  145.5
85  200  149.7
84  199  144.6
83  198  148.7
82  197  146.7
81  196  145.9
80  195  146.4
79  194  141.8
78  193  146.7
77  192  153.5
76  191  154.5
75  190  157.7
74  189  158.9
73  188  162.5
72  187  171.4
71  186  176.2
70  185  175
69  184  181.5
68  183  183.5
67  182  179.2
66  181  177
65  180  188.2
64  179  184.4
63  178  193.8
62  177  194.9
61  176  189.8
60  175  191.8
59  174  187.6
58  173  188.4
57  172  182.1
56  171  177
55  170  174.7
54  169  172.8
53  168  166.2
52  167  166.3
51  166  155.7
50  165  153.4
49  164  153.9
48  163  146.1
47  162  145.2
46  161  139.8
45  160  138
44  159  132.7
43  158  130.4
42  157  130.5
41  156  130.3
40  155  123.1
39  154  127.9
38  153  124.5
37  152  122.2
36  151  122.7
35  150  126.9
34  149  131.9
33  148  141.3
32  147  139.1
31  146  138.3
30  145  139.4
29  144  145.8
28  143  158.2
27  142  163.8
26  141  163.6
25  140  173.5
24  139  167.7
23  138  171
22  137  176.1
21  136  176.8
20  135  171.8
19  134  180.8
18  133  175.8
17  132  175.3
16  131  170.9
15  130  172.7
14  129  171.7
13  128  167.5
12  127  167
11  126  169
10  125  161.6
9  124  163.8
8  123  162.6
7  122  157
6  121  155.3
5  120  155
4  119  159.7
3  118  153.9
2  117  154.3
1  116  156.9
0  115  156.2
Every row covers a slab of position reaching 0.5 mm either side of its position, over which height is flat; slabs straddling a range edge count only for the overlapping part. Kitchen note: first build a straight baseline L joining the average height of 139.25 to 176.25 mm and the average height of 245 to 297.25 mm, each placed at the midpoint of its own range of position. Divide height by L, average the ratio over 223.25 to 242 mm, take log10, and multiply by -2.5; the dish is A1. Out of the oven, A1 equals 0.270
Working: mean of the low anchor 151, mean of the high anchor 124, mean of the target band 104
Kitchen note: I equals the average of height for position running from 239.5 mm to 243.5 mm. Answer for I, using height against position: 119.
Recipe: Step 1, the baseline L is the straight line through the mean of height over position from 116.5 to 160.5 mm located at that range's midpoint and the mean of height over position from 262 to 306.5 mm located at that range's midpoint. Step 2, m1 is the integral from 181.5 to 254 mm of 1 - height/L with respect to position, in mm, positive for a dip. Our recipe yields 5.95 mm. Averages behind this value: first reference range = 153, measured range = 127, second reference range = 124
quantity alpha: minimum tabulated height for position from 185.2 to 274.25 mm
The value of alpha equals 77.87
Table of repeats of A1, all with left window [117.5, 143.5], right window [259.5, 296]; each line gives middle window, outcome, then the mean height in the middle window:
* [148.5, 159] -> 0.25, 127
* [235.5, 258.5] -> 0.11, 120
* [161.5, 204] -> -0.09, 165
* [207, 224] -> 0.26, 112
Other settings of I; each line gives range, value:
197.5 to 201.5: 147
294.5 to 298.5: 128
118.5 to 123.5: 158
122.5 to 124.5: 163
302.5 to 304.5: 126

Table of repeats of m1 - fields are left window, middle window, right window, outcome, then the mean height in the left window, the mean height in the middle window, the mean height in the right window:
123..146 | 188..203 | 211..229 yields -3.9 mm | 167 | 149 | 99.4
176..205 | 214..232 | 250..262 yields 6.1 mm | 162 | 95.1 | 125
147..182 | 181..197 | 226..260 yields -2.1 mm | 156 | 162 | 115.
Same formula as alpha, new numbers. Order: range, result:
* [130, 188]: 122.2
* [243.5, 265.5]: 114.2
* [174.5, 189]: 158.9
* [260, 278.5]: 116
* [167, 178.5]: 166.2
